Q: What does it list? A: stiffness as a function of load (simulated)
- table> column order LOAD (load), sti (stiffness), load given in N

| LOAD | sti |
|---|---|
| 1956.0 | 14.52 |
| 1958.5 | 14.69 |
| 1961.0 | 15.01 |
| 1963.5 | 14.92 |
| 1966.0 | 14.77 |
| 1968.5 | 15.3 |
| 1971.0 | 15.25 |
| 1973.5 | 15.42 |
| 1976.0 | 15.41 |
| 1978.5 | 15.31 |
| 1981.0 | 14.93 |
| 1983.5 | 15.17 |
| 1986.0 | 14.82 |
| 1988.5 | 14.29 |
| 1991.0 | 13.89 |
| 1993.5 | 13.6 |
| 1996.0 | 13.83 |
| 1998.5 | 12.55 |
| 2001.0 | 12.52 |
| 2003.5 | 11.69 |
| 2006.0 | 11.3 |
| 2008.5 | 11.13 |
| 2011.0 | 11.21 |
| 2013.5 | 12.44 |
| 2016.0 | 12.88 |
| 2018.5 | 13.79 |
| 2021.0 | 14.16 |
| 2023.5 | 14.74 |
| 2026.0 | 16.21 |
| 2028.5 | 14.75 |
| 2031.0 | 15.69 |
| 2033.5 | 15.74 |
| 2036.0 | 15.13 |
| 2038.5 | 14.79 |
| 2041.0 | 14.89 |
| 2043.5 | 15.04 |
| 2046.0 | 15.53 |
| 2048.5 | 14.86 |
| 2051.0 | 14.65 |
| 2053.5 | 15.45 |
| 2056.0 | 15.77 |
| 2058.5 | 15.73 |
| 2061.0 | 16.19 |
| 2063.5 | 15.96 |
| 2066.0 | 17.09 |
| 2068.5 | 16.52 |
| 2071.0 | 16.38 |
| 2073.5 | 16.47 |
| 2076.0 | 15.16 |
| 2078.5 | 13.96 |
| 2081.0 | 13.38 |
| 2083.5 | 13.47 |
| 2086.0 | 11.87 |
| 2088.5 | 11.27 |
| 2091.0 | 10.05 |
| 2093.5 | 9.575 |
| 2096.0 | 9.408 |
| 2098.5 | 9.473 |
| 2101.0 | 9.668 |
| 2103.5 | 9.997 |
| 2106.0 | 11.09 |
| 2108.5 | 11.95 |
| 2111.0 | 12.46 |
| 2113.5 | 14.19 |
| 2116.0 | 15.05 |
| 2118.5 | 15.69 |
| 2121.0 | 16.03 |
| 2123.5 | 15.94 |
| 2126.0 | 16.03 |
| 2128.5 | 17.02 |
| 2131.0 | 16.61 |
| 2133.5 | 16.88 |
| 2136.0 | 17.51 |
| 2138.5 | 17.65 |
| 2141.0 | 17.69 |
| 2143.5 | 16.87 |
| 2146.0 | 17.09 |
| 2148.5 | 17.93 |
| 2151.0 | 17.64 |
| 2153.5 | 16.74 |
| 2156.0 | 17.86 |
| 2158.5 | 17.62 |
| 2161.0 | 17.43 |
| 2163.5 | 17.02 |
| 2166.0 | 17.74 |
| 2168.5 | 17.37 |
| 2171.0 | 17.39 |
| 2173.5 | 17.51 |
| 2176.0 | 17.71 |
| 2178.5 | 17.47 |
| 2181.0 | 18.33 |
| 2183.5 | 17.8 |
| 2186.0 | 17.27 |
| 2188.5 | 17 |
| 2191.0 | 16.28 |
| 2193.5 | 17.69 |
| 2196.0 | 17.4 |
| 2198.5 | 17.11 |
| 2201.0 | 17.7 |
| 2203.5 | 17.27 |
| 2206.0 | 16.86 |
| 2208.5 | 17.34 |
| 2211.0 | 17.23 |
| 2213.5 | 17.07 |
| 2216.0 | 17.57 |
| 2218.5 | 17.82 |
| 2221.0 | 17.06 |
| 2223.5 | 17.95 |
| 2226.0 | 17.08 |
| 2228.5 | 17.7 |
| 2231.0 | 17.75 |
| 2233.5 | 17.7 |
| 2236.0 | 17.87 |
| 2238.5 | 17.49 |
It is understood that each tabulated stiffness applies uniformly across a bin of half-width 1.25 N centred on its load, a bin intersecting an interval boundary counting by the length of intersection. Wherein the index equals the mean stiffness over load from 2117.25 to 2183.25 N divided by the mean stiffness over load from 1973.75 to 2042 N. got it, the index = 1.23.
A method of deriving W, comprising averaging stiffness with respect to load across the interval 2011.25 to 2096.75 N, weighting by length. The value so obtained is 14.4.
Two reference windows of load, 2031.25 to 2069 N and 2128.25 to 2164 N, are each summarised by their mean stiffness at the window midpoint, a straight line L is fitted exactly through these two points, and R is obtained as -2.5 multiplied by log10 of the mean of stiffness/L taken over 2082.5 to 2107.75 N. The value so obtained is 0.47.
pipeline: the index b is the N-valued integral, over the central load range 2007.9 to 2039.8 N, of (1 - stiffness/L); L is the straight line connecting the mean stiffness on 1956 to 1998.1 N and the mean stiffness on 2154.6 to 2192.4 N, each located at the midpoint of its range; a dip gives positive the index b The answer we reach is 2.7 N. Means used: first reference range 14.7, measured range 14.1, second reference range 17.5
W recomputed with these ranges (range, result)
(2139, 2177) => 17.4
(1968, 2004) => 14.3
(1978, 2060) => 14.2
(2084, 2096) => 10.7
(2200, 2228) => 17.4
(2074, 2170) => 14.8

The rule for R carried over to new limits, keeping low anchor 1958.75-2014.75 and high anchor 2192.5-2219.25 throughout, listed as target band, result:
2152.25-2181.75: -0.05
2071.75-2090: 0.13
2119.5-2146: -0.04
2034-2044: -0.02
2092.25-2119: 0.34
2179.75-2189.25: -0.04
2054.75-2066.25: -0.07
